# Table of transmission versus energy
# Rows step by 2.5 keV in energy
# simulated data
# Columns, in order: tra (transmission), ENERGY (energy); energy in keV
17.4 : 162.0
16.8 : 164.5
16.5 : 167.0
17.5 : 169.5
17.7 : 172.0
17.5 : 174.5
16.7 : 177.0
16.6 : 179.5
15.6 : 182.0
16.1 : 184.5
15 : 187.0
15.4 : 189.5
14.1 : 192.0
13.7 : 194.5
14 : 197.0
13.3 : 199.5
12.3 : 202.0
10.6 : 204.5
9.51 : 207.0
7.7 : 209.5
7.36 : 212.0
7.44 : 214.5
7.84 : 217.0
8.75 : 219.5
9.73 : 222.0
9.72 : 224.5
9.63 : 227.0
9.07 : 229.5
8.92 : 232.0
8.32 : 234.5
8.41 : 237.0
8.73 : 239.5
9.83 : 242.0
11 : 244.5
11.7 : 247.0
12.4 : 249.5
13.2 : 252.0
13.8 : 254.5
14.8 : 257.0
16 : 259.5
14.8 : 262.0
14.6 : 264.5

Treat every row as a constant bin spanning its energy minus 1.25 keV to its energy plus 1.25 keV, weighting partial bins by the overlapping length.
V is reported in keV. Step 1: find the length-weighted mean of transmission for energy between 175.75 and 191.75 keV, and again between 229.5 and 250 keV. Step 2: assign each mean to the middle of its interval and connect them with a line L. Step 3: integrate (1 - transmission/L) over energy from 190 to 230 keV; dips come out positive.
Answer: 8.1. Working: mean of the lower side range 15.8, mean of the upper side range 9.77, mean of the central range 10.4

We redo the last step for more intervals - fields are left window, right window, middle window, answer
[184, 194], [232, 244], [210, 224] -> 3.9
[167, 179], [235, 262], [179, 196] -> 1.1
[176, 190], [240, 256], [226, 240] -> 4.3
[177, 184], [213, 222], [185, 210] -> -0.4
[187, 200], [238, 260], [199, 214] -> 4.3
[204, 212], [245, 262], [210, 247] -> 6.7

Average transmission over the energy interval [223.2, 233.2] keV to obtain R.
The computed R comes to 9.34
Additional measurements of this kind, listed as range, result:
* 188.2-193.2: 14.8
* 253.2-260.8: 14.9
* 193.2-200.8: 13.7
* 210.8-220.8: 7.86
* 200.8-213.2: 9.49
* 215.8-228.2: 9.14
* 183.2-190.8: 15.5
